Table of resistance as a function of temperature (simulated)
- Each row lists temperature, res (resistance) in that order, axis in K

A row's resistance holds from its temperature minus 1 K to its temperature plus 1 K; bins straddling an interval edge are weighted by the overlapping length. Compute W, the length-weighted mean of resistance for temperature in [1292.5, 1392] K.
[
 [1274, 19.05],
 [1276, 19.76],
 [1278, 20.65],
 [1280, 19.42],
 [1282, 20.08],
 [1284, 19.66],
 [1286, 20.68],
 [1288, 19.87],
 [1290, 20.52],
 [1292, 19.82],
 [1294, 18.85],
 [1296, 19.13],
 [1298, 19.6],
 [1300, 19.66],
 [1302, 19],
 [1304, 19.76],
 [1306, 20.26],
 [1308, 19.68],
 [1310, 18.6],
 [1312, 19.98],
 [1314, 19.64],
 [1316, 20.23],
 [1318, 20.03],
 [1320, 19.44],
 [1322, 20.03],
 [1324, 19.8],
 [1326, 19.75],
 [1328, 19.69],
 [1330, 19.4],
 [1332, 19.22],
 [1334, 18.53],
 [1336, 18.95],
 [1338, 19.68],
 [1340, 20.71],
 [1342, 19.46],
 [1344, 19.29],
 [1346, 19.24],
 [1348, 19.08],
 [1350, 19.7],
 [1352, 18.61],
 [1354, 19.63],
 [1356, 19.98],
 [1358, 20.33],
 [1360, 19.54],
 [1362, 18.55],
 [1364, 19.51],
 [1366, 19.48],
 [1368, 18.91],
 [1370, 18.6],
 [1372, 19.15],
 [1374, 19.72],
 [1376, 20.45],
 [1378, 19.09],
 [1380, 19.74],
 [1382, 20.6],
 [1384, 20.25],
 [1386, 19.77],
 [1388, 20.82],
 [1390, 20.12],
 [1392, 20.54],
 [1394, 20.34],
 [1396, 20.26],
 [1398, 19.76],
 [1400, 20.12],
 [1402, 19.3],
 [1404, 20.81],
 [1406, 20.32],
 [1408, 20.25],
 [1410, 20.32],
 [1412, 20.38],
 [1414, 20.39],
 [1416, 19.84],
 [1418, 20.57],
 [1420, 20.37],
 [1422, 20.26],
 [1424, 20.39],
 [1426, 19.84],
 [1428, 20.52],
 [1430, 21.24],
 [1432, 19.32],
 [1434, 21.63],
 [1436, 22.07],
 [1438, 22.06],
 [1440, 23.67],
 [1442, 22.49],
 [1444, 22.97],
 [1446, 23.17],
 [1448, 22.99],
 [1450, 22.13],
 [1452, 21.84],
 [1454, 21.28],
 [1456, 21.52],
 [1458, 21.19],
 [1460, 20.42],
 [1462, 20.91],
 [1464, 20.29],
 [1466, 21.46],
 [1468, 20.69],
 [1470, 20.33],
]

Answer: 19.6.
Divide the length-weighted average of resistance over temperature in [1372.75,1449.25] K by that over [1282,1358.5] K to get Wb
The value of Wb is 1.1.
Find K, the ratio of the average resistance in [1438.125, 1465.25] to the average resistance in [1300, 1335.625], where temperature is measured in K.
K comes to 1.1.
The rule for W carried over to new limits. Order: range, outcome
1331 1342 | 19.4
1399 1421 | 20.2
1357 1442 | 20.2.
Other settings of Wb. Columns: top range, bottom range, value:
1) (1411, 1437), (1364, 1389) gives 1.04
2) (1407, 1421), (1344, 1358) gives 1.04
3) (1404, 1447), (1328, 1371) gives 1.09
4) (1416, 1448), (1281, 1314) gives 1.09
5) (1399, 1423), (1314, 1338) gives 1.03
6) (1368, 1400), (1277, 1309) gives 1.01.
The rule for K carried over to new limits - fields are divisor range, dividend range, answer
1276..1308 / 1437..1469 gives 1.10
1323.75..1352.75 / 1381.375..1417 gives 1.04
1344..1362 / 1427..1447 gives 1.13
